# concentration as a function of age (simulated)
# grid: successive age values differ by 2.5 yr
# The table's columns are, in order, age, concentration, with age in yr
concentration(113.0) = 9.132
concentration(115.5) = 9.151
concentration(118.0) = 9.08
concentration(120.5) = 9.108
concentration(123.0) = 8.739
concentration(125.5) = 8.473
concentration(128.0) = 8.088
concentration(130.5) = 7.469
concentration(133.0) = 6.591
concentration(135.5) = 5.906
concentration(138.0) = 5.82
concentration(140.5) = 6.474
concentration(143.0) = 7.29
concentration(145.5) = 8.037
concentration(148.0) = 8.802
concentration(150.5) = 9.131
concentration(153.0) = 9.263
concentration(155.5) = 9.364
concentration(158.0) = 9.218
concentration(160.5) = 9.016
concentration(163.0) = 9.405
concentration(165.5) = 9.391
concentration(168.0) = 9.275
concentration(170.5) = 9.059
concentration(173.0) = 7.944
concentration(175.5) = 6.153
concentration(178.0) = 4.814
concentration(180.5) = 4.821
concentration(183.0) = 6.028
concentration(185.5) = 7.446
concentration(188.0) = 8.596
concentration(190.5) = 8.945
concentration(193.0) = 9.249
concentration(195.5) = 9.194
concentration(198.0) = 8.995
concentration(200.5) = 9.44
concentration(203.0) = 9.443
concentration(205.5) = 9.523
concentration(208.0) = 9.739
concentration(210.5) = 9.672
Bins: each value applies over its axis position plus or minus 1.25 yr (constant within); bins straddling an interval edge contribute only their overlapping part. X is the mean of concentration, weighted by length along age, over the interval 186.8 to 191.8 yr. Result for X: 8.78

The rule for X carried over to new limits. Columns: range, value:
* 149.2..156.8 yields 9.25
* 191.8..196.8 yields 9.22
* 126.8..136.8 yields 7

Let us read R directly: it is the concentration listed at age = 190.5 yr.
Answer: 8.945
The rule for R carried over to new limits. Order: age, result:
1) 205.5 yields 9.523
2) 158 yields 9.218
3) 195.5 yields 9.194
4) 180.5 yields 4.821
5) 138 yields 5.82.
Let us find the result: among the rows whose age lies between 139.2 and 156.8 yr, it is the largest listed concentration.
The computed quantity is 9.364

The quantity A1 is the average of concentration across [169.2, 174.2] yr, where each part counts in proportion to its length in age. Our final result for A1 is 8.51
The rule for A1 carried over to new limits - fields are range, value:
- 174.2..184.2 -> 5.46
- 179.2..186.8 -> 6.11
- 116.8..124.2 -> 8.98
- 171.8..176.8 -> 7.02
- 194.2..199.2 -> 9.1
